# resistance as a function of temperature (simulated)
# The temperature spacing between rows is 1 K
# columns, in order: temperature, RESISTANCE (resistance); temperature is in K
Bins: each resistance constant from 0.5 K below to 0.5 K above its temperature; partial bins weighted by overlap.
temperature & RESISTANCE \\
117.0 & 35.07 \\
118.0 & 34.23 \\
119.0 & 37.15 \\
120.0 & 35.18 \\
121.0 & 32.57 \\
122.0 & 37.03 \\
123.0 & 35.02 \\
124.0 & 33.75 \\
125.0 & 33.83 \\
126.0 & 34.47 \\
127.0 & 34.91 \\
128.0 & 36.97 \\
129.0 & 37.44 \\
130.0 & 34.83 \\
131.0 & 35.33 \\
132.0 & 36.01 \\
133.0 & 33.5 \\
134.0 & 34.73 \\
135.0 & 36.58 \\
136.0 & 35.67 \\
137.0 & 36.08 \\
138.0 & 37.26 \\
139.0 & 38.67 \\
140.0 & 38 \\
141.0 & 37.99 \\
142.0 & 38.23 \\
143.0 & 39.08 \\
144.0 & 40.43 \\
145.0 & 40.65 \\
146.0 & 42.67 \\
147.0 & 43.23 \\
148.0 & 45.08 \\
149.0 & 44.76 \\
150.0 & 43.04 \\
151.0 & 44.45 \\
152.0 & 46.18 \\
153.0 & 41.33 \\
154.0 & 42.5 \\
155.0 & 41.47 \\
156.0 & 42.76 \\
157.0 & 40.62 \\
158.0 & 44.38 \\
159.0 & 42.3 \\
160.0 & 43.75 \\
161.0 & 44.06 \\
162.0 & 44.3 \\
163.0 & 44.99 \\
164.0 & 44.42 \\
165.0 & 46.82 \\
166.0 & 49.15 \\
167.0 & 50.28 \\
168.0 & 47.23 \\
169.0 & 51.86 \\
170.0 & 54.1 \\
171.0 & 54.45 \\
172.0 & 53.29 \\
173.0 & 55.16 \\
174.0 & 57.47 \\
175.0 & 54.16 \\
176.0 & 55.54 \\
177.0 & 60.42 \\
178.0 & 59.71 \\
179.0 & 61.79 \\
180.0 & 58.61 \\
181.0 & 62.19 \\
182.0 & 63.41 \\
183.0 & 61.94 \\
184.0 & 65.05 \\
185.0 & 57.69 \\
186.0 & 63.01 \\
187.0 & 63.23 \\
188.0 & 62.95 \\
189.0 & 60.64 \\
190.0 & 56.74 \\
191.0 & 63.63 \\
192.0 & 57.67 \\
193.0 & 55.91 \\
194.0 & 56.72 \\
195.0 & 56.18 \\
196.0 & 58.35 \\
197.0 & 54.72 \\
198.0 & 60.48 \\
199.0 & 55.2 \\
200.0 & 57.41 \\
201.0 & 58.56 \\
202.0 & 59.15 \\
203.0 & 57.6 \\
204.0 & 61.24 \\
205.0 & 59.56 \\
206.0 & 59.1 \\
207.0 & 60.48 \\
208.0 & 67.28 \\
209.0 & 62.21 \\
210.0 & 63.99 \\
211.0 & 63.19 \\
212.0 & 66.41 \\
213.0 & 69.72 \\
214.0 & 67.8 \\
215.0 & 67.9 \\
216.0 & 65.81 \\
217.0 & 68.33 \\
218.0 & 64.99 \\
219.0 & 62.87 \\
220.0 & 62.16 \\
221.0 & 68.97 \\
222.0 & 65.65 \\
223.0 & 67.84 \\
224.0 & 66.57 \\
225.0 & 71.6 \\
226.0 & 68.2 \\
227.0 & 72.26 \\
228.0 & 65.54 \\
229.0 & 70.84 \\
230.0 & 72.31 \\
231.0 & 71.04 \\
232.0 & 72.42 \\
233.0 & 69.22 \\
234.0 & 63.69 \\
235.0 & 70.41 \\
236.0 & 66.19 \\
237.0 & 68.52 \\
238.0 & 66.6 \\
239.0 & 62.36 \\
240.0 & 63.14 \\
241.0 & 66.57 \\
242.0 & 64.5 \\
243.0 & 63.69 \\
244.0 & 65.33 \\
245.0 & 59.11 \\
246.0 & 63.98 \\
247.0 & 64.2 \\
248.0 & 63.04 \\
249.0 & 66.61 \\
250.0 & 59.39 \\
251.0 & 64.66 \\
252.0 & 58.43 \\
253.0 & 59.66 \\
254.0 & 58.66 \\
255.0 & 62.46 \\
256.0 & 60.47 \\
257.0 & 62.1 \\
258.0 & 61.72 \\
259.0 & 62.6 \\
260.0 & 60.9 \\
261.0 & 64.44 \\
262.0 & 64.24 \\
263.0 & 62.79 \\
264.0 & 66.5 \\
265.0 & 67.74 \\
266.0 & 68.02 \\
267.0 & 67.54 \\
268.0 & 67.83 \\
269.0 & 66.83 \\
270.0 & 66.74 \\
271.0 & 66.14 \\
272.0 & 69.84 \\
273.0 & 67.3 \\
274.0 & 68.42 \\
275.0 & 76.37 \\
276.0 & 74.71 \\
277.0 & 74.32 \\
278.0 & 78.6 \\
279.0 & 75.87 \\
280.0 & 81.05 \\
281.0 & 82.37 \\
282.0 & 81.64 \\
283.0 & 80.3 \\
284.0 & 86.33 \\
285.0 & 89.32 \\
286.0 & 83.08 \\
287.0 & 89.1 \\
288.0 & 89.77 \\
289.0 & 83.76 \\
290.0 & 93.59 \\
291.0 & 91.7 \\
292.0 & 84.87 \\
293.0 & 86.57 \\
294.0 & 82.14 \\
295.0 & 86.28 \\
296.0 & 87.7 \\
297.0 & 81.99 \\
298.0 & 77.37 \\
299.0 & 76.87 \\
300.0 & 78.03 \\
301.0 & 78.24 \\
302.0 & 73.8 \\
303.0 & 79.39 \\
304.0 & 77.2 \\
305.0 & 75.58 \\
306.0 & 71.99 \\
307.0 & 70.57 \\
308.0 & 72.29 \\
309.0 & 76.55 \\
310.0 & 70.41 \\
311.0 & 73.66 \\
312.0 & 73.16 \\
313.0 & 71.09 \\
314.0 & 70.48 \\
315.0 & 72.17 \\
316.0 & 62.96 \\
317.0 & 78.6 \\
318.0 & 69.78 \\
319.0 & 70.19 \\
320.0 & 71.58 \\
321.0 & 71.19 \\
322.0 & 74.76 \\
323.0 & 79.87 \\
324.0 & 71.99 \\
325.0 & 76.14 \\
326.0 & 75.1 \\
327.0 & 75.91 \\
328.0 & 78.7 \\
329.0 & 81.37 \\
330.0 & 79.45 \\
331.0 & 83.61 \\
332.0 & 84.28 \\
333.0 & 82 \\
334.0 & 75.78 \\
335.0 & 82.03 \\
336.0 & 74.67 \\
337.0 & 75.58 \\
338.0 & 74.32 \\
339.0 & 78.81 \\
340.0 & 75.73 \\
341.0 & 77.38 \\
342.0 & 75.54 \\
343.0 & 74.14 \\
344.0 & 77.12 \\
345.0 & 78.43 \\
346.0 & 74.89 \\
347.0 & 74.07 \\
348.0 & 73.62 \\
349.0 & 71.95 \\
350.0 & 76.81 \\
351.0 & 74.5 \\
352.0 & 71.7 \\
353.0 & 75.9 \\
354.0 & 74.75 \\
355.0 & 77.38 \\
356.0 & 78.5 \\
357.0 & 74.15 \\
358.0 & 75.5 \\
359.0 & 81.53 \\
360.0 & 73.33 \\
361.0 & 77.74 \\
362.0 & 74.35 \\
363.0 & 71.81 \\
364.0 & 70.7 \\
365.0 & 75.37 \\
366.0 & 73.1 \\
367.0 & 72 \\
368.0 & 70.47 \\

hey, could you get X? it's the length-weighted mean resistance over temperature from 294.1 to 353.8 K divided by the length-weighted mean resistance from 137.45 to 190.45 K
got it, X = 1.5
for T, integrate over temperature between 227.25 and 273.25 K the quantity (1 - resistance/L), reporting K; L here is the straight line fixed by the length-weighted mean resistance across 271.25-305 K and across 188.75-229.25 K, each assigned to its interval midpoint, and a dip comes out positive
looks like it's 4.4 K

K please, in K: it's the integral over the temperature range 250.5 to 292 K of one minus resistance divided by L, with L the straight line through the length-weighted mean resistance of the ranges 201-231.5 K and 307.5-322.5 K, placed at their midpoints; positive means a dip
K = -1.9 K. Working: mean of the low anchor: 65.6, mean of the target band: 72.3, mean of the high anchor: 71.9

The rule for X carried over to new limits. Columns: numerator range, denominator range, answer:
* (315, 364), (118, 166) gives 1.92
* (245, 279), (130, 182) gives 1.44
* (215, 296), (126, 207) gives 1.43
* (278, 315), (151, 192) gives 1.52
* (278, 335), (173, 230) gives 1.26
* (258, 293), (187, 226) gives 1.20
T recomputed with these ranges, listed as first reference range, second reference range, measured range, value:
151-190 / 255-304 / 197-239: -1.8 K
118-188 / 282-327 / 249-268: 1.4 K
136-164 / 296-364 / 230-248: -2.4 K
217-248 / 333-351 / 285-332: -3.2 K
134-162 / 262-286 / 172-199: -4.6 K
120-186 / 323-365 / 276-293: -4.4 K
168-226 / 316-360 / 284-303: -3.4 K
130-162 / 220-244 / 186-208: -1.1 K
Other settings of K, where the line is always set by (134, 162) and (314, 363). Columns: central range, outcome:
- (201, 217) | -3.4 K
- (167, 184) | -4.0 K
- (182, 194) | -3.1 K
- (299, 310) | -0.9 K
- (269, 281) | -1.6 K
